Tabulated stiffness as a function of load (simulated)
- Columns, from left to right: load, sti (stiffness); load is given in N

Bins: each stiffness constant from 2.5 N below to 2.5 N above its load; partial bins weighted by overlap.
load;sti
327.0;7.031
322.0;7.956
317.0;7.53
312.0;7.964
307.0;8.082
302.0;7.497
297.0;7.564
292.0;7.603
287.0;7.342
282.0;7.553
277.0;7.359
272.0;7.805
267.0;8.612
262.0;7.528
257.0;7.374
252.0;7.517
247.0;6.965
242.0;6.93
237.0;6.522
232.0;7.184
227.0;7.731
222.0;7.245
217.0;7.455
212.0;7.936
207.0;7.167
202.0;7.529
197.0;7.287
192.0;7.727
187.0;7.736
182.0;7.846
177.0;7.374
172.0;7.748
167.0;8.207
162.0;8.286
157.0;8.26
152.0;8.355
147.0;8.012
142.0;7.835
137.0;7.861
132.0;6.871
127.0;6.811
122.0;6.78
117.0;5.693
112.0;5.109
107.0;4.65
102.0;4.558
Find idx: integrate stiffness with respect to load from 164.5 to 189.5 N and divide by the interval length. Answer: 7.78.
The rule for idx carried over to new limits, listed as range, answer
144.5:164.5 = 8.23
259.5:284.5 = 7.77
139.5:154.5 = 8.07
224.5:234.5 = 7.46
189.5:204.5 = 7.51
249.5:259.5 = 7.45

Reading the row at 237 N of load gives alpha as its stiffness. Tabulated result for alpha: 6.522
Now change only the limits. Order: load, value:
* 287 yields 7.342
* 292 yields 7.603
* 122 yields 6.78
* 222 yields 7.245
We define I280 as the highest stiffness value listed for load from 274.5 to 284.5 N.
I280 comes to 7.553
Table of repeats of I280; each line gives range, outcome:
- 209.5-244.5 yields 7.936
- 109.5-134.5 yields 6.871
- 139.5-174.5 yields 8.355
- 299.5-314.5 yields 8.082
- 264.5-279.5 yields 8.612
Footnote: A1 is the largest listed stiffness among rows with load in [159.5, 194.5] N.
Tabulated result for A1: 8.286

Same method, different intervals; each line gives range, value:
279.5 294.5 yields 7.603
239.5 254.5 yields 7.517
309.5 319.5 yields 7.964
